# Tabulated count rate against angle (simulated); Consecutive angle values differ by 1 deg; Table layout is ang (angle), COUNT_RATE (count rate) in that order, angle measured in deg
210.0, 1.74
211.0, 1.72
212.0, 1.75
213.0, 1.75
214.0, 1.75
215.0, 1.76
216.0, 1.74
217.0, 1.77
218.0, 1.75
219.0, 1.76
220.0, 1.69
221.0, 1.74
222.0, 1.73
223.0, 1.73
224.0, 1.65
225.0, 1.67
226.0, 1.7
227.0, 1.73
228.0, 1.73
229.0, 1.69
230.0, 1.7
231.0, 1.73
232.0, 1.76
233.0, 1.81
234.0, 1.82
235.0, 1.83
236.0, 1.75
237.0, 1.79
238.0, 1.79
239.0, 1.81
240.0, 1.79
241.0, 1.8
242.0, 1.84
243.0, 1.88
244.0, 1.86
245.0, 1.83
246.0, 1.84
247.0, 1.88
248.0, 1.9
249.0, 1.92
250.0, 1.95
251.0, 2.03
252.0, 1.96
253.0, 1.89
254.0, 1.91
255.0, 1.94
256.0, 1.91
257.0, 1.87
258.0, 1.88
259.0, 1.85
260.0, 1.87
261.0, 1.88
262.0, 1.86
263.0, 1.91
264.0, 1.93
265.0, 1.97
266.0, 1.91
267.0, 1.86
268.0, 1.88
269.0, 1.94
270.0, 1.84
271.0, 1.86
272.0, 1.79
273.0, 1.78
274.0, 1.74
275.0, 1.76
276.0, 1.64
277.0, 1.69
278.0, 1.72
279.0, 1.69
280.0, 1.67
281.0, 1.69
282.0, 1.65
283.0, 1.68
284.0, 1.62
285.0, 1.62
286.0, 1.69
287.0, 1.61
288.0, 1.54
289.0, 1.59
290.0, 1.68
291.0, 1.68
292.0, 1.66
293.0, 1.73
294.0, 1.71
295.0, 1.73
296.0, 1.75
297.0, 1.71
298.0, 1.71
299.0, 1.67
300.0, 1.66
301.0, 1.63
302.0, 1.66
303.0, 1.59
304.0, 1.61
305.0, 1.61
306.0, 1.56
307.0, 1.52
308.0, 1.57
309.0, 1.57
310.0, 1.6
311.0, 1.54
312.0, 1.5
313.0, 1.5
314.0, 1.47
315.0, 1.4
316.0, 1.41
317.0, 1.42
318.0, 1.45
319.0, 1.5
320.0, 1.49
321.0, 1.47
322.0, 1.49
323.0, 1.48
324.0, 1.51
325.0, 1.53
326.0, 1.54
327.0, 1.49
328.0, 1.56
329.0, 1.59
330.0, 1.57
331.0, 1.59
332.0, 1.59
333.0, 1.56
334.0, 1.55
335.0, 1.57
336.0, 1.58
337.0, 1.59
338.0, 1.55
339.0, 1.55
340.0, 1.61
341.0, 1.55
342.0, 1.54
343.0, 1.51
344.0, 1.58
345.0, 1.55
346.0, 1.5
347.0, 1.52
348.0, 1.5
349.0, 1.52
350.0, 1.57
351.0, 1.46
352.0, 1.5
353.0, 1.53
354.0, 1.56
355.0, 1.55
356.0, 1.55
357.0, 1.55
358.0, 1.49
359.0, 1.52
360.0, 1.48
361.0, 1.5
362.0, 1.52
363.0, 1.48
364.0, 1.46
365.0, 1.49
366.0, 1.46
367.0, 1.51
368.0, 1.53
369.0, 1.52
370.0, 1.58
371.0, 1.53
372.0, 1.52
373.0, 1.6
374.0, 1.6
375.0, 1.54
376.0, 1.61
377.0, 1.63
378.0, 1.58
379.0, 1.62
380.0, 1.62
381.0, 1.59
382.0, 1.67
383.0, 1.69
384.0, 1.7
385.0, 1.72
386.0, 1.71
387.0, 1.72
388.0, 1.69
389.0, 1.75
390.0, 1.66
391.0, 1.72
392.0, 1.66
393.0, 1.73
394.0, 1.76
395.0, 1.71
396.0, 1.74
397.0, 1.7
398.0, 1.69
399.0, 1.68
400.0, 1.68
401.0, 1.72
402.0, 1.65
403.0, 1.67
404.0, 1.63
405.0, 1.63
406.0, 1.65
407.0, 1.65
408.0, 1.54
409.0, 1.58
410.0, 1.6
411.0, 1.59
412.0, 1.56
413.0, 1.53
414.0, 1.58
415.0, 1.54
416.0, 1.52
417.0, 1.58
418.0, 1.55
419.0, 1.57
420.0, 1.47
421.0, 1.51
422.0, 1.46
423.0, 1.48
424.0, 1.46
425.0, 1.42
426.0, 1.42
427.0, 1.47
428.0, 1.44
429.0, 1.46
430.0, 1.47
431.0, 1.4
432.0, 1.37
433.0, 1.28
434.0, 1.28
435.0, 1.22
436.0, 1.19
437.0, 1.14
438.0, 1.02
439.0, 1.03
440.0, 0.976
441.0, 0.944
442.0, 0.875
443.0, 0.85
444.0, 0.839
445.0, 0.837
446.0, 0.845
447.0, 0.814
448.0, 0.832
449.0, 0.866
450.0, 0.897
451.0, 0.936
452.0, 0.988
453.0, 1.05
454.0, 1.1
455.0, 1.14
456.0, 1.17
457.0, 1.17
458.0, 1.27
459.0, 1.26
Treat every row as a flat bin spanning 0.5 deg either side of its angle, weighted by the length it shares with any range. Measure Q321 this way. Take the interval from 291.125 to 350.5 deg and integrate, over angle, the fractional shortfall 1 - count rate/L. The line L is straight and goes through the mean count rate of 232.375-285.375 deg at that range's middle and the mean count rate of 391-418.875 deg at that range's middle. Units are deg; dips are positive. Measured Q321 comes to 6.2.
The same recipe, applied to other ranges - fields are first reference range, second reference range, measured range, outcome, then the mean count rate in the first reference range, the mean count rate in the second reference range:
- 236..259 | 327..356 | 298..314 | 0.8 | 1.87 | 1.55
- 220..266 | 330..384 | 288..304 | 0.3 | 1.83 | 1.55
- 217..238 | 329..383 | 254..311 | -2.5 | 1.74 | 1.55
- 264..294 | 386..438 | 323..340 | 1.1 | 1.73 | 1.55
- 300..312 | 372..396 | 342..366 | 1.7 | 1.59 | 1.66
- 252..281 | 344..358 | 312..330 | 1.6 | 1.84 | 1.53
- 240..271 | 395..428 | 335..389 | 3.6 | 1.89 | 1.58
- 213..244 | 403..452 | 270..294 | -0.8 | 1.76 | 1.31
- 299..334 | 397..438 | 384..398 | -1.8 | 1.54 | 1.5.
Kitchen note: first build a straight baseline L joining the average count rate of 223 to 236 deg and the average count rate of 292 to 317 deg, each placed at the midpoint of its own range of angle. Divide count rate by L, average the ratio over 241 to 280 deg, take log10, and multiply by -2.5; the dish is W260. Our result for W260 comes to -0.11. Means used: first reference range 1.74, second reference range 1.6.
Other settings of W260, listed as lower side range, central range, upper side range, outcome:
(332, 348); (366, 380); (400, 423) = 0.00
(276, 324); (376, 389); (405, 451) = -0.18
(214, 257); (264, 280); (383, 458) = -0.05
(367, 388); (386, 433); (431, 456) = -0.20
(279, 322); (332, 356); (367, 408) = 0.05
